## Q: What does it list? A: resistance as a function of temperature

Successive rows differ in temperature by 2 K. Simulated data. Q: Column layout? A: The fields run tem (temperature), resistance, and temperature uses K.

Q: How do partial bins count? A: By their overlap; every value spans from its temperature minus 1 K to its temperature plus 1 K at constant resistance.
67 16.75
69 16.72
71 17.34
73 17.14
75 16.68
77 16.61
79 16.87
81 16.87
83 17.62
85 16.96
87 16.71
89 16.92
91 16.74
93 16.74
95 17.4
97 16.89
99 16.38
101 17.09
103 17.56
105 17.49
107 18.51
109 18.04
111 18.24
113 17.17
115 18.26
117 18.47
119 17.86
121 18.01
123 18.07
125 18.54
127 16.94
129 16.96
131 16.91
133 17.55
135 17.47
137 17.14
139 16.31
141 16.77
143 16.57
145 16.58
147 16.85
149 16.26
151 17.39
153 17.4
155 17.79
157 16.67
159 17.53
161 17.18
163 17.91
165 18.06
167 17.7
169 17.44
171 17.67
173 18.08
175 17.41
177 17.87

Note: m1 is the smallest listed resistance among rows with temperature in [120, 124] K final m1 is 18.01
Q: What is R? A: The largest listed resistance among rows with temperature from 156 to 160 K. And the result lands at 17.53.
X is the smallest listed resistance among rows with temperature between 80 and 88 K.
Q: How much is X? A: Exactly 16.71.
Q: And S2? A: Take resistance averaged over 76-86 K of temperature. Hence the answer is 17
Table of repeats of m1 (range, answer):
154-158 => 16.67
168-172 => 17.44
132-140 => 16.31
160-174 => 17.18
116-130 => 16.94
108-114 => 17.17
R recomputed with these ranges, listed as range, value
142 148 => 16.85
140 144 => 16.77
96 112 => 18.51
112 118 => 18.47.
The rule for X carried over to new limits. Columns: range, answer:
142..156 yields 16.26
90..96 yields 16.74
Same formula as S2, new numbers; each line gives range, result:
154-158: 17.2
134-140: 17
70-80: 16.9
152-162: 17.3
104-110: 18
